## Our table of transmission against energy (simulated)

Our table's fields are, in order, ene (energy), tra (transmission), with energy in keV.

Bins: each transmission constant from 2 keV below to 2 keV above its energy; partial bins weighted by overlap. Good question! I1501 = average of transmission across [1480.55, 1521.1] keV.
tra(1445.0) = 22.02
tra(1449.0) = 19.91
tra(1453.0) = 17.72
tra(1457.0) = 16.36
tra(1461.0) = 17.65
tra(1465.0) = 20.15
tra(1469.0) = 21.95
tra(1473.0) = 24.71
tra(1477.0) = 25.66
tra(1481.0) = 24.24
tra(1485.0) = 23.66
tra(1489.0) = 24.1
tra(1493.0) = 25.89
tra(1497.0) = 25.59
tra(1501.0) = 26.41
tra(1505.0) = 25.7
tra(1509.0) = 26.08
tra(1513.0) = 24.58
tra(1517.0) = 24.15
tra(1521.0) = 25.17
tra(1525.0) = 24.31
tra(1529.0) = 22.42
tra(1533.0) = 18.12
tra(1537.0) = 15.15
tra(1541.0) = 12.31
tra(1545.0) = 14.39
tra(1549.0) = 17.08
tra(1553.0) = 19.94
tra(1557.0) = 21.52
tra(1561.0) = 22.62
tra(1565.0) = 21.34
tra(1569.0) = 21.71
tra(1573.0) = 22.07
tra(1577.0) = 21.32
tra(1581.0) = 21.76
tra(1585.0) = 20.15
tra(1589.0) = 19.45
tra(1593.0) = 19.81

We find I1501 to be 25.1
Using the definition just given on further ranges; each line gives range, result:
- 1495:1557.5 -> 21.4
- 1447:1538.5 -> 22.6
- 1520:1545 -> 18.9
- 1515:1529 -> 24.2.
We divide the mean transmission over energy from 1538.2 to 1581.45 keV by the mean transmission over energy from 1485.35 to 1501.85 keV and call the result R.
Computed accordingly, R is 0.8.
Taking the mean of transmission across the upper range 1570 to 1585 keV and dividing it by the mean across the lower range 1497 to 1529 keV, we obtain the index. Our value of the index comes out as 0.86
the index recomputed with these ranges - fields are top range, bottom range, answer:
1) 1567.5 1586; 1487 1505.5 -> 0.84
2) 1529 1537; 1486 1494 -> 0.75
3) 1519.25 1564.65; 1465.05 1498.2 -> 0.80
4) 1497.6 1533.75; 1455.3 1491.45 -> 1.10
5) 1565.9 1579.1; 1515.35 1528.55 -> 0.89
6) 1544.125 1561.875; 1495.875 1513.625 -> 0.74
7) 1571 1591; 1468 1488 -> 0.87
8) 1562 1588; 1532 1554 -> 1.34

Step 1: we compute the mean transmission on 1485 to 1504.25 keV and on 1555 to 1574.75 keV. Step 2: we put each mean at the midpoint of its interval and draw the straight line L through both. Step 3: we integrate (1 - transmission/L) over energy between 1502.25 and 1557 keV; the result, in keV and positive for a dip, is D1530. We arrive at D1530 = 6.62 keV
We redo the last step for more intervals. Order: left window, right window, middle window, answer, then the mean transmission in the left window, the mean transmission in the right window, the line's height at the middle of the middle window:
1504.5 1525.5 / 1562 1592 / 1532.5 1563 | 6.99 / 25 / 21.1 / 22.9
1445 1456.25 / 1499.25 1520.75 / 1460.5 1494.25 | -2.06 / 19.1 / 25.4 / 21.9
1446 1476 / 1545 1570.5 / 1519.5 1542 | 0.41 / 20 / 20.2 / 20.1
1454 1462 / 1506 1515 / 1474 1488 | -2.62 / 17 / 25.4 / 20.7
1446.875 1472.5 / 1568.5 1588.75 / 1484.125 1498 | -3.53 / 19.3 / 21.2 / 19.8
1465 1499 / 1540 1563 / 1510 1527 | -2.88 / 24.2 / 18.2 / 21.1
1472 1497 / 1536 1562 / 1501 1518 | -2.62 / 24.8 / 17.5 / 21.9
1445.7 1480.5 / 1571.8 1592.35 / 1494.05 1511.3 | -4.28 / 20.7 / 20.8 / 20.8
